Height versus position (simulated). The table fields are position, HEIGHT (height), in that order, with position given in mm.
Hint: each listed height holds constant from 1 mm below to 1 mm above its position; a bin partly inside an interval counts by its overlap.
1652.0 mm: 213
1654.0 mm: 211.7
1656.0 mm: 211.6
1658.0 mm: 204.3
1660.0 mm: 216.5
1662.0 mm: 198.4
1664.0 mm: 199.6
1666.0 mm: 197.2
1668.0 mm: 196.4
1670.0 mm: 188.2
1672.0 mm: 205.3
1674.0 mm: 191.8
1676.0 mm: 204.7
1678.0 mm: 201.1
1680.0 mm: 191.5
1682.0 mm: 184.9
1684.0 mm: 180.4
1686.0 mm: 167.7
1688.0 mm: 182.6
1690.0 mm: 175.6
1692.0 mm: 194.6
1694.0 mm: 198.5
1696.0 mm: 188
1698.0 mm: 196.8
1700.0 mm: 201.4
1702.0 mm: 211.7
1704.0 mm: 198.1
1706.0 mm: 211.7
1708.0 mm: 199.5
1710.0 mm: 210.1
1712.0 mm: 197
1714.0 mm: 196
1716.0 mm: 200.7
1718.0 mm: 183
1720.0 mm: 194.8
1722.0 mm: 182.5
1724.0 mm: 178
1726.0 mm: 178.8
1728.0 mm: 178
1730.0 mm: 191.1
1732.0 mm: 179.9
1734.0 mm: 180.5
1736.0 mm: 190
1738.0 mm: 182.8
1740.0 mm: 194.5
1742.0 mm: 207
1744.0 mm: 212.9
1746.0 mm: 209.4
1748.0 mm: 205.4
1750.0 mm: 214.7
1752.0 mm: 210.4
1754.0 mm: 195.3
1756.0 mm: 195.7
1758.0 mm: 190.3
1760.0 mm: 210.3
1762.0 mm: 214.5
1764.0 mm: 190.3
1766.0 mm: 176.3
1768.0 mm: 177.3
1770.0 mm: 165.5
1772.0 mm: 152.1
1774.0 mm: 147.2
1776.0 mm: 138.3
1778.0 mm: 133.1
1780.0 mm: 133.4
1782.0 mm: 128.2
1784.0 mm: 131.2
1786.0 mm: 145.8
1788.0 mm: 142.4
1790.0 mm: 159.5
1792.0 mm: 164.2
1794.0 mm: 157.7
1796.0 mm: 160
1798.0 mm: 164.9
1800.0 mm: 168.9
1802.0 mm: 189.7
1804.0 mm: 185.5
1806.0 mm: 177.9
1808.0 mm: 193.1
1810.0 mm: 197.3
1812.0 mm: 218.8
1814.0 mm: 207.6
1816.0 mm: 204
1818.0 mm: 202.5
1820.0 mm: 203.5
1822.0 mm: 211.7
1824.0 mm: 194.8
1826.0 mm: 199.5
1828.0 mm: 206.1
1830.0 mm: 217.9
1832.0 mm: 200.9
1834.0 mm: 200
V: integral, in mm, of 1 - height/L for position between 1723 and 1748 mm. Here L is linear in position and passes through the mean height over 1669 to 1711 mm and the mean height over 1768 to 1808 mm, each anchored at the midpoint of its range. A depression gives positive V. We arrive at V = -2.01 mm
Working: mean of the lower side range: 194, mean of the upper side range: 157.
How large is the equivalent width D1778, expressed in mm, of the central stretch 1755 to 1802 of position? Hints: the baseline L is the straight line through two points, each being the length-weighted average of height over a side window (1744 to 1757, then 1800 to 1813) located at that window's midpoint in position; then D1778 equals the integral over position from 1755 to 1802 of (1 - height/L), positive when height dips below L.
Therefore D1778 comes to 8.4 mm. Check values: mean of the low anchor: 206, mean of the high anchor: 192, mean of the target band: 163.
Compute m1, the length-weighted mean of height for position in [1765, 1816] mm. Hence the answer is 165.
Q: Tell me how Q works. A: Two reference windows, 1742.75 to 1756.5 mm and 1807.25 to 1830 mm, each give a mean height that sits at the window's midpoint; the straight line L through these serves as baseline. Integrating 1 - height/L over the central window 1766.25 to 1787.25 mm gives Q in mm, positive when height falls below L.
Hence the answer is 6.1 mm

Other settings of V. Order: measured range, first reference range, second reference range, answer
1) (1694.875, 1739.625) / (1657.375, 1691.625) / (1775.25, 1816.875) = -2.0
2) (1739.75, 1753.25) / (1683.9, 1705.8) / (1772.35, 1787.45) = -4.2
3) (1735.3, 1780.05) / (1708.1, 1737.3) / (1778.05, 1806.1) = -3.3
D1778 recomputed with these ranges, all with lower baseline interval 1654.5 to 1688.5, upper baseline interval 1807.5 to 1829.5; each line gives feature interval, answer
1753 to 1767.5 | 0.4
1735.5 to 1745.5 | 0.1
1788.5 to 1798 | 2.0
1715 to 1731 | 1.0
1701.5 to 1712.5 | -0.4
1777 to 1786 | 3.1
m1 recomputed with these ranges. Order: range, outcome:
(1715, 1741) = 186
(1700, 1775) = 192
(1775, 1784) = 133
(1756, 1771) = 190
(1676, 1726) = 193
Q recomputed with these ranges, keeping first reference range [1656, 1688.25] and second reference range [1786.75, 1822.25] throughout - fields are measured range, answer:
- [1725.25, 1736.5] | 0.4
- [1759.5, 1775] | 0.7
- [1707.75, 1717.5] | -0.4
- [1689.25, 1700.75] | 0.0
